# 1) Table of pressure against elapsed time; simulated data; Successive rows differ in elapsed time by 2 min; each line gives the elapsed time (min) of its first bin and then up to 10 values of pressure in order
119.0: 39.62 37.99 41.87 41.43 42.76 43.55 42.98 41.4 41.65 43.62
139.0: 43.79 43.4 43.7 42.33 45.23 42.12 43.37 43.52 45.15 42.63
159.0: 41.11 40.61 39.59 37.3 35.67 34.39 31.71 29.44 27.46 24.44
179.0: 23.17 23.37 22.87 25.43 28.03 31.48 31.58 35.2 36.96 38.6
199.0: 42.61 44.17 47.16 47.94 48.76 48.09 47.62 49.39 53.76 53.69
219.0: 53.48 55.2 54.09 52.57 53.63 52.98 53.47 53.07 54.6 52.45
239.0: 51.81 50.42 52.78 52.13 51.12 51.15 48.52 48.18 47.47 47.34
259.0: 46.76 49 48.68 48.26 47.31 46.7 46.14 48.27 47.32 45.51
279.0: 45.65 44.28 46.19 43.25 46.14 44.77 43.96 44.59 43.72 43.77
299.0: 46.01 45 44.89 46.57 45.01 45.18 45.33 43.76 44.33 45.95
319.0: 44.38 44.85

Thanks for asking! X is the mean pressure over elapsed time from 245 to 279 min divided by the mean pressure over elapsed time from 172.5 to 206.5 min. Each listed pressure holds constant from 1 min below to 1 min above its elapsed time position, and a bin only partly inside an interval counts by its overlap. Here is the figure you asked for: 1.45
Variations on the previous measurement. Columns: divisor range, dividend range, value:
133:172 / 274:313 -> 1.10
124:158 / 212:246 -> 1.23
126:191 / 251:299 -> 1.25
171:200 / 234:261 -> 1.67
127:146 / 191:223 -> 1.09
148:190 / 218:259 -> 1.52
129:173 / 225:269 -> 1.23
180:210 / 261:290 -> 1.26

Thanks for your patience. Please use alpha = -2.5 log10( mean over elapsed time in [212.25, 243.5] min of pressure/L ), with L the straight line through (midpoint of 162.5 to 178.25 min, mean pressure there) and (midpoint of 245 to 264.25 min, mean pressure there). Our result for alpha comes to -0.22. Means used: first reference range 32.1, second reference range 48.9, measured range 53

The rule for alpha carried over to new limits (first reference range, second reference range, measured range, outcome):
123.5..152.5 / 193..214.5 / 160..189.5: 0.40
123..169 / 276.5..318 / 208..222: -0.19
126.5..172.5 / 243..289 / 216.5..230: -0.19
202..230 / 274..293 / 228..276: -0.04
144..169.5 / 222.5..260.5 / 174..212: 0.27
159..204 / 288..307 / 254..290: -0.11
